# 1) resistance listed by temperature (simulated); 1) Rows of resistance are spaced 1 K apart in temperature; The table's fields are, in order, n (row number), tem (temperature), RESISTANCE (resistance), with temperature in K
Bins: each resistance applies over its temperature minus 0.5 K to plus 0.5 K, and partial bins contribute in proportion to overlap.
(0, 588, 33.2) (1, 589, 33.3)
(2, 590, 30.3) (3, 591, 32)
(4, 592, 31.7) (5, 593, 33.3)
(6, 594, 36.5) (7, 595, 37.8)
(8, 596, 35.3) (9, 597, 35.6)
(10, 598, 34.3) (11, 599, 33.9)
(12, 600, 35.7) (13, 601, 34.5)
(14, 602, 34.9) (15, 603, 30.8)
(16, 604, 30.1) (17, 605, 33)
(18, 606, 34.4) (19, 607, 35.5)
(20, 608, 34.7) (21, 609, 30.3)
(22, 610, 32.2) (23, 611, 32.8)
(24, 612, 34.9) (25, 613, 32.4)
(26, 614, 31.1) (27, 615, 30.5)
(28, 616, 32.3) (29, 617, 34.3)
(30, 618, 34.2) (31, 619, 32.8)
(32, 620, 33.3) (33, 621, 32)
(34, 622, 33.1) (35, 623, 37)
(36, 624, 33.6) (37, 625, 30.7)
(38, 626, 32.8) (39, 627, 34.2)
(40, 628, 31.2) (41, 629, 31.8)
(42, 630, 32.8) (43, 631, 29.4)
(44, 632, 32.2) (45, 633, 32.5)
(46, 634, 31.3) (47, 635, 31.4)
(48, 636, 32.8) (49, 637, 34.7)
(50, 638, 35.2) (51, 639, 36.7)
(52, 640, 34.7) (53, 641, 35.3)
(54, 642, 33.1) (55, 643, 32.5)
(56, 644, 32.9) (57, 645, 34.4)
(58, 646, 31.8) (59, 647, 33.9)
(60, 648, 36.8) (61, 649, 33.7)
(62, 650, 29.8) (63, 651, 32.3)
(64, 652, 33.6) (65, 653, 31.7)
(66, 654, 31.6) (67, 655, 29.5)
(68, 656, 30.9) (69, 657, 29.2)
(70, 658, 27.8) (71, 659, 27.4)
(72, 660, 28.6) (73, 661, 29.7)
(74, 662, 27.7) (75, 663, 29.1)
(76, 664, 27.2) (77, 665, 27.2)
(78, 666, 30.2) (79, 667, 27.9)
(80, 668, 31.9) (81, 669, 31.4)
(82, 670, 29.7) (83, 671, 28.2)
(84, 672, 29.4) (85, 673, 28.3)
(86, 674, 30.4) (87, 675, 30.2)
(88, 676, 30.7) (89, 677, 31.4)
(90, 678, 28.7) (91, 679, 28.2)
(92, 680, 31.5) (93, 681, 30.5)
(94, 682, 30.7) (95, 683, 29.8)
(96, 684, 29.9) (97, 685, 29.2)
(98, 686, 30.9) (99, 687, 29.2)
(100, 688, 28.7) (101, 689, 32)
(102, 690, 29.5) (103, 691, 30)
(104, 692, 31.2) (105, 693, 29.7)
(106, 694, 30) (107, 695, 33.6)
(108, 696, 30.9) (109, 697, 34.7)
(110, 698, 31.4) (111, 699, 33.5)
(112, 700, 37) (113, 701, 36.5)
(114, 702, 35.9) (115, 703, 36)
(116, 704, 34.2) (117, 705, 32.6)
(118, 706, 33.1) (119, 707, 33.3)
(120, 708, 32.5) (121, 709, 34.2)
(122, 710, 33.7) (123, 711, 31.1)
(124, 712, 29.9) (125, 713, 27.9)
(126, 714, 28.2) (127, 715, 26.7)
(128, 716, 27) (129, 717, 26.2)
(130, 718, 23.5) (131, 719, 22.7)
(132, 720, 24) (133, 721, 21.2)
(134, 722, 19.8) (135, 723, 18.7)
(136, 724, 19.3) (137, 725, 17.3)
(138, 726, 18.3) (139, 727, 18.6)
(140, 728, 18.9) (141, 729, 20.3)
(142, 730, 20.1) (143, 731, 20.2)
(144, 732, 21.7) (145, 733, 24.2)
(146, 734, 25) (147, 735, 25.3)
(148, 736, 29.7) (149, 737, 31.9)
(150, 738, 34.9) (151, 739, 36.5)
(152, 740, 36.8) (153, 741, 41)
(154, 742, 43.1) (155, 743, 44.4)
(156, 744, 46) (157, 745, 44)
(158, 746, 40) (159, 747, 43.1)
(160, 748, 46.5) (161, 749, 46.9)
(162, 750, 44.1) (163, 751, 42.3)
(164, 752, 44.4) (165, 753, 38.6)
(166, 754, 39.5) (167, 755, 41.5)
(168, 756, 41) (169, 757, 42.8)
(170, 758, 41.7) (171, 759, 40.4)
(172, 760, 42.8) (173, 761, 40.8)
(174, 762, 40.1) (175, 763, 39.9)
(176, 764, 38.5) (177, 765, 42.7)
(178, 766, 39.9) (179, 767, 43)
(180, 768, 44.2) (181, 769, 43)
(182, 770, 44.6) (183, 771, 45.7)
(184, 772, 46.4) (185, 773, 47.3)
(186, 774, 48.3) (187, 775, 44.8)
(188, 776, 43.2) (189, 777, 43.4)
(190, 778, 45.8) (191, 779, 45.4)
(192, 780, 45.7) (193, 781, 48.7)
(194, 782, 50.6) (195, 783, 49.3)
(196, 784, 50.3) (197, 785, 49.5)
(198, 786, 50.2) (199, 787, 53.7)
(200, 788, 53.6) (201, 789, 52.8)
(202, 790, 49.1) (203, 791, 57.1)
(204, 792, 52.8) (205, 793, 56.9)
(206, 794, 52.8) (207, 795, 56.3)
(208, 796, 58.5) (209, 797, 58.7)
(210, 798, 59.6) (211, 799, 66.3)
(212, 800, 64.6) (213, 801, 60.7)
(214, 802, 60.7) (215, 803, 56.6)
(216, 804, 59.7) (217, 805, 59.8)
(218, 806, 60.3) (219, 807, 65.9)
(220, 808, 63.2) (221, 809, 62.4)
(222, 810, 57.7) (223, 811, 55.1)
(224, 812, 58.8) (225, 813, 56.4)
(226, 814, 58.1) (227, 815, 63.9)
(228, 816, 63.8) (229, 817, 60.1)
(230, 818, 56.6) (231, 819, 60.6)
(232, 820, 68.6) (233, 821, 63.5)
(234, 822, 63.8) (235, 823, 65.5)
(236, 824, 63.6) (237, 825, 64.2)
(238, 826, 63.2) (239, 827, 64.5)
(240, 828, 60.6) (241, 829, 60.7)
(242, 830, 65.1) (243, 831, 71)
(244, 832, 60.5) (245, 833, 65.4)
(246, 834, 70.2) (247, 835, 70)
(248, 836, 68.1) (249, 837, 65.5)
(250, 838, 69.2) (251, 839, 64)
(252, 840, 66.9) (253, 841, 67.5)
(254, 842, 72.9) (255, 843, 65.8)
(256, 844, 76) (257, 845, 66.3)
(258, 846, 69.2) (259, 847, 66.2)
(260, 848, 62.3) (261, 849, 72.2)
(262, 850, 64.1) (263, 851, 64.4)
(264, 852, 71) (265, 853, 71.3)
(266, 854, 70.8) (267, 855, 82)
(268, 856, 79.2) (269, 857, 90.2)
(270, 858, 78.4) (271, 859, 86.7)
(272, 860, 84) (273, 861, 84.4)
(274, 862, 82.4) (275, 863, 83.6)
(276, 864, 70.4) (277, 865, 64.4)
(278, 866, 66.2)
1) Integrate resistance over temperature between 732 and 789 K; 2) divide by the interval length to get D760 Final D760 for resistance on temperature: 42.4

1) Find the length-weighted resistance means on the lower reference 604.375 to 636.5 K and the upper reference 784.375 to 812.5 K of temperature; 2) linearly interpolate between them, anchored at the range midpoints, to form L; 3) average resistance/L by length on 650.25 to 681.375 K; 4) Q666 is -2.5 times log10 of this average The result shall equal 0.29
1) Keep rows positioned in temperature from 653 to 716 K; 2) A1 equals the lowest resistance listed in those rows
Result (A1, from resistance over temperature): 26.7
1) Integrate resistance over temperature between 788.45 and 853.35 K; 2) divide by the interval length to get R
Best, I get 62.9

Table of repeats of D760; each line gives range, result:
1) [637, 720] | 31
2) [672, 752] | 30.9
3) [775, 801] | 52.6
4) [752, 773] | 42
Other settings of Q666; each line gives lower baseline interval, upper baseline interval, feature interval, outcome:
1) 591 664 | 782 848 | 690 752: 0.448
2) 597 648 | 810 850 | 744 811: 0.157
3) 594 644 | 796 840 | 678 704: 0.359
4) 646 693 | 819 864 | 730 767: 0.263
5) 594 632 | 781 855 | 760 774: 0.264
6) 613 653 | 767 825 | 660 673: 0.278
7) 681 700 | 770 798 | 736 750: 0.028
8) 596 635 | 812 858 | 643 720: 0.363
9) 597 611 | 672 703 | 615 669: 0.016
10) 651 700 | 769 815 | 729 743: 0.377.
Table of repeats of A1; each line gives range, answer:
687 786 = 17.3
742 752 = 40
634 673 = 27.2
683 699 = 28.7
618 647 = 29.4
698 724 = 18.7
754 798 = 38.5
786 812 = 49.1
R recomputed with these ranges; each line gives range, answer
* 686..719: 31.2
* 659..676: 29.2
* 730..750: 35.7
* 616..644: 33.1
